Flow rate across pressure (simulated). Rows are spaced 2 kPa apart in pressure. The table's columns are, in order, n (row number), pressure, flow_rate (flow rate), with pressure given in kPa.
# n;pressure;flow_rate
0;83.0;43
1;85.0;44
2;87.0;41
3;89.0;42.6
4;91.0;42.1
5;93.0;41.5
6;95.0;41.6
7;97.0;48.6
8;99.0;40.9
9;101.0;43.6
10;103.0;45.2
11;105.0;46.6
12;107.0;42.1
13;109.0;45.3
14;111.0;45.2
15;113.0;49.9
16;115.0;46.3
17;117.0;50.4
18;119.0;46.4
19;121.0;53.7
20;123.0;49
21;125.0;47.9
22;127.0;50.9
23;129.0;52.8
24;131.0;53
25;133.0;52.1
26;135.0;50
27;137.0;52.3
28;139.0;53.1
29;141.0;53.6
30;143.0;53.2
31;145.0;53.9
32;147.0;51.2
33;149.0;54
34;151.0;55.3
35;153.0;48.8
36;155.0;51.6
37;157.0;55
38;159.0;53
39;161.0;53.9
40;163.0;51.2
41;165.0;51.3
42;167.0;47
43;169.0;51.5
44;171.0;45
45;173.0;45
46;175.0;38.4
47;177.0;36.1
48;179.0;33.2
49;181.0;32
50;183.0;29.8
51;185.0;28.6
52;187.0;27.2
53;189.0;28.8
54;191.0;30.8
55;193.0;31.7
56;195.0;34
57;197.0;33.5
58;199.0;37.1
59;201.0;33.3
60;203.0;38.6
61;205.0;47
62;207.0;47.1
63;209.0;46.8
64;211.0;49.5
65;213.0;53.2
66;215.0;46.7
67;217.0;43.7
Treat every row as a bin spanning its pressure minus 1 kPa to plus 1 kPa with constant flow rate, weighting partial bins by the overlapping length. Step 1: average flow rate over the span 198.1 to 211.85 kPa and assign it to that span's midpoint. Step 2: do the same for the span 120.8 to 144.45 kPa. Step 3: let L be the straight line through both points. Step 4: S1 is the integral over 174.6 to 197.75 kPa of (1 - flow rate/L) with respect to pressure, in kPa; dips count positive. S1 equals 6.8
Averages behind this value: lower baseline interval 51.8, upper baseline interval 42.7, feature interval 31.8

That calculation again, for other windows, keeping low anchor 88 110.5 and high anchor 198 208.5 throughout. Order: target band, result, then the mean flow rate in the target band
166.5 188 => 2.2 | 37.4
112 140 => -5.0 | 50.6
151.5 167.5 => -3.7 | 51.7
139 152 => -3.4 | 53.5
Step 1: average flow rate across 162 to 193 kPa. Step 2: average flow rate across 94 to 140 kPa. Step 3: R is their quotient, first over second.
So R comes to 0.79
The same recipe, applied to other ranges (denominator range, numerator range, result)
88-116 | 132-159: 1.19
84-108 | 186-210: 0.84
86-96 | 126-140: 1.25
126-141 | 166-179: 0.83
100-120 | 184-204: 0.70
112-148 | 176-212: 0.70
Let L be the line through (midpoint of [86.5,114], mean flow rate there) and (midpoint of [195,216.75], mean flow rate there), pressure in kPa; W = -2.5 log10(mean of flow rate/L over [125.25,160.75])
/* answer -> -0.202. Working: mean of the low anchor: 44.1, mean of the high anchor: 42.9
